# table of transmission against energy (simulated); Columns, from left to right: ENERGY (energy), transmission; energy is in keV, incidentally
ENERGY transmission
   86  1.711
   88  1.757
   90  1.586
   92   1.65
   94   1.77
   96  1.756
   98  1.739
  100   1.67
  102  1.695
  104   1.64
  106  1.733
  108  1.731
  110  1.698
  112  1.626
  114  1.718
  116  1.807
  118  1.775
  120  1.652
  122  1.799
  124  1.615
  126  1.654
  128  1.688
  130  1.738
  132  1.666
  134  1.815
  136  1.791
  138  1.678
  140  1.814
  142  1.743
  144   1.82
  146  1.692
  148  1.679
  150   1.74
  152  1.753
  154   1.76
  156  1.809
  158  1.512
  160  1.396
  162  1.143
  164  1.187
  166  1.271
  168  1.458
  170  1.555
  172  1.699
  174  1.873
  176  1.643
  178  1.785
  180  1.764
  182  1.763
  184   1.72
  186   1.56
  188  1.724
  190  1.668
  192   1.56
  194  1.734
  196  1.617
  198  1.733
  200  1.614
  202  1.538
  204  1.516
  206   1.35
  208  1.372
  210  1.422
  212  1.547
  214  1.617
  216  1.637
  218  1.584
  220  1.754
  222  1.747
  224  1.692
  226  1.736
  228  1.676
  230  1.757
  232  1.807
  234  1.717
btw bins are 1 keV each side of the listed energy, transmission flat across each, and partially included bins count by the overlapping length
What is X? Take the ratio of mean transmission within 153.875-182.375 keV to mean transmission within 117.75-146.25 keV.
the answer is 0.90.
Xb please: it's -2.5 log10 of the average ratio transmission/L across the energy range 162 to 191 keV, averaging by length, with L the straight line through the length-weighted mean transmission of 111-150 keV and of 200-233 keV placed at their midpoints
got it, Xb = 0.04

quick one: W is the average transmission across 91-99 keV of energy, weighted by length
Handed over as 1.73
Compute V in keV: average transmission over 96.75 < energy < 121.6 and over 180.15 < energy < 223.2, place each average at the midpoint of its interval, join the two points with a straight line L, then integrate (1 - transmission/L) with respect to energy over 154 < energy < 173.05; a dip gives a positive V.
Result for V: 2.2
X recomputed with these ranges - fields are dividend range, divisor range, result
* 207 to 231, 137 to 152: 0.94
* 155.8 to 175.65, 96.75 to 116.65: 0.87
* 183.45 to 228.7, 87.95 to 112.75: 0.95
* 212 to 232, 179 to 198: 1.00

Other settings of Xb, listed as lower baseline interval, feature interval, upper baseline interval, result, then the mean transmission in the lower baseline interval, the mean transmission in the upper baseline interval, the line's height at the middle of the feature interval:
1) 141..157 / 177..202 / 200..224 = -0.034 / 1.75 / 1.56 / 1.63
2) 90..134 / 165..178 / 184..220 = 0.018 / 1.71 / 1.58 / 1.63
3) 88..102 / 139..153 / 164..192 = -0.058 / 1.7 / 1.63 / 1.66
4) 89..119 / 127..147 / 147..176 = -0.078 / 1.71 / 1.56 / 1.62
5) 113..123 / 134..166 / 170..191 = 0.066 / 1.75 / 1.71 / 1.73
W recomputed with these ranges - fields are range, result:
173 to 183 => 1.77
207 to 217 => 1.52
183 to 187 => 1.64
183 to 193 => 1.65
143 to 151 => 1.73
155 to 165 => 1.41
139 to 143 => 1.78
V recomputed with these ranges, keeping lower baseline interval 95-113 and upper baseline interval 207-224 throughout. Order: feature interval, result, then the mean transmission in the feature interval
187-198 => -0.37 keV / 1.67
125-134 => -0.14 keV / 1.7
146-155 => -0.41 keV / 1.73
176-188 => -0.66 keV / 1.71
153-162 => 0.44 keV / 1.57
